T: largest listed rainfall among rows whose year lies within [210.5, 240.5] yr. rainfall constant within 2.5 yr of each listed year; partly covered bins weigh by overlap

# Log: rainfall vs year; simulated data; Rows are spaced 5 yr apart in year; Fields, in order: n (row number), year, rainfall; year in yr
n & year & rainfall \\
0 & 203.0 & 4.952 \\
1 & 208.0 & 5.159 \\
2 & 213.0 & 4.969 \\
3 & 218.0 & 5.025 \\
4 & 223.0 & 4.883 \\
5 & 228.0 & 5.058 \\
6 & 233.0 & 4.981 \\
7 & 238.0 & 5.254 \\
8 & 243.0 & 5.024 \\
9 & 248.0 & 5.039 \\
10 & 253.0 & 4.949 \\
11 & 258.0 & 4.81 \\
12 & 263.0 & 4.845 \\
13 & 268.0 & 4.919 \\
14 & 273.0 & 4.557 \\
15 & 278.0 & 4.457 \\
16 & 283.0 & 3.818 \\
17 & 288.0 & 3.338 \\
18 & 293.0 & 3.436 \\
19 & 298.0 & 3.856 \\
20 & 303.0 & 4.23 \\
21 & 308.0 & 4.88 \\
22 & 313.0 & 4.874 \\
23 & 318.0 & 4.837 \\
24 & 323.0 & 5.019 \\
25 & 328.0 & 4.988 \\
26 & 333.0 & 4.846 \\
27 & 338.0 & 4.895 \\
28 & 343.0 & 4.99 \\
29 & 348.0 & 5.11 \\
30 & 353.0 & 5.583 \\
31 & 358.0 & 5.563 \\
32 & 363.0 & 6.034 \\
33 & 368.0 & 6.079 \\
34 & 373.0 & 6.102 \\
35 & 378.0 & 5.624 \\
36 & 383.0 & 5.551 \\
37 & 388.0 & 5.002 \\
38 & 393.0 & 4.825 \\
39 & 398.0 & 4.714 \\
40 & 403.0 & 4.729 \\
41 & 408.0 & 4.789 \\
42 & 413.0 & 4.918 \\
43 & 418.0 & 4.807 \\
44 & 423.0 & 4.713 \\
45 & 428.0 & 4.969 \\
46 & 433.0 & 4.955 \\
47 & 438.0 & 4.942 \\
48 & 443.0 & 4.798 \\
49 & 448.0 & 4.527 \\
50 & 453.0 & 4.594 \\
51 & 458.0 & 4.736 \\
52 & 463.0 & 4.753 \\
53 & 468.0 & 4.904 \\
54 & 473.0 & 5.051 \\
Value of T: 5.254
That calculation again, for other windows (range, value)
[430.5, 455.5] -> 4.955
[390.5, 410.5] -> 4.825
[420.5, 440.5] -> 4.969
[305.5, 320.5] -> 4.88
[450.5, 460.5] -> 4.736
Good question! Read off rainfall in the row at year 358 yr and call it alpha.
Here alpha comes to 5.563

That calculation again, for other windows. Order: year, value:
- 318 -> 4.837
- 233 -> 4.981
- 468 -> 4.904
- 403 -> 4.729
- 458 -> 4.736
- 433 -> 4.955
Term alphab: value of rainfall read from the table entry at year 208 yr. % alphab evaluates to 5.159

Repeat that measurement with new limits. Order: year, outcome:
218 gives 5.025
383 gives 5.551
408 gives 4.789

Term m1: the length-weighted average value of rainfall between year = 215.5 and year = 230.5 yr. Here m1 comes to 4.99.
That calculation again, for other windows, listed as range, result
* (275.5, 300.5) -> 3.78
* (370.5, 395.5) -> 5.42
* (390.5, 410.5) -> 4.76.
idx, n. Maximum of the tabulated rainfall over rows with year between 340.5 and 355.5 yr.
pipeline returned 5.583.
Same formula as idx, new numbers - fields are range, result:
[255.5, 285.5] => 4.919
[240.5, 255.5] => 5.039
